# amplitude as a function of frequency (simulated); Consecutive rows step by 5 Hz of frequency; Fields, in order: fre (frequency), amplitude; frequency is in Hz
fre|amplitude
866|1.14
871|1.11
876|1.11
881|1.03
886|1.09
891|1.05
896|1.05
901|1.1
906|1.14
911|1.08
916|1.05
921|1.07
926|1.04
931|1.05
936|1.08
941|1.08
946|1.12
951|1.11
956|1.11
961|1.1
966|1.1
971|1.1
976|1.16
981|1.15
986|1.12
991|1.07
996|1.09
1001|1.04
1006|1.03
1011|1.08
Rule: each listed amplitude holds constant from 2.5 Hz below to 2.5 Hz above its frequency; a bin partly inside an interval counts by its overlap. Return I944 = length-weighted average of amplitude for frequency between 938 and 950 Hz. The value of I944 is 1.1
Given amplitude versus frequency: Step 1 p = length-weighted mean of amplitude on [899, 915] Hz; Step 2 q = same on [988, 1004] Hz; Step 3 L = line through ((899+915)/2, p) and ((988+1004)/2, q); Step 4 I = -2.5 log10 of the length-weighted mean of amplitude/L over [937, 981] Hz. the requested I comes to -0.03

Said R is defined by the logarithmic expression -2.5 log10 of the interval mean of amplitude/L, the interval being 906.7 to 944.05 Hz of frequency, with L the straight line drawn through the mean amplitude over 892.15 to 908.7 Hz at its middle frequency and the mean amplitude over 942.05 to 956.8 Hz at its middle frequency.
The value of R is 0.03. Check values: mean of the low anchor 1.09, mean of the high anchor 1.11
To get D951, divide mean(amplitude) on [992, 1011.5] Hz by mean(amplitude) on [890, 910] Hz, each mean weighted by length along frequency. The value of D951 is 0.97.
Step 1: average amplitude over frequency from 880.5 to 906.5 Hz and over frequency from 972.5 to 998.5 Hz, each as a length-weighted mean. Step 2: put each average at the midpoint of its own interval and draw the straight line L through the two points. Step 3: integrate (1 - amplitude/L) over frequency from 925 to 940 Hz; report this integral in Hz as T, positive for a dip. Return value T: 0.45 Hz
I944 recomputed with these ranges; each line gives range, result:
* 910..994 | 1.09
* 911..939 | 1.06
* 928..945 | 1.07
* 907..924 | 1.07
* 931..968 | 1.1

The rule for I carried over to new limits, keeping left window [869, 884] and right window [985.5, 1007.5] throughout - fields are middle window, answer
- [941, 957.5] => -0.03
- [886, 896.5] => 0.02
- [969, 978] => -0.06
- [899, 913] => -0.03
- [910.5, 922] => 0.01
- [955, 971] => -0.03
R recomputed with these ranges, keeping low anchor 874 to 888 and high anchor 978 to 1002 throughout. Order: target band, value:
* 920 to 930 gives 0.03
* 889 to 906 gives 0.00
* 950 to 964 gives -0.01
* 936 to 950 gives -0.01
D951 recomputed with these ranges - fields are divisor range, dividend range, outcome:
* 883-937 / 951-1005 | 1.03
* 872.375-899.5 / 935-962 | 1.03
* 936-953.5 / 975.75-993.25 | 1.02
